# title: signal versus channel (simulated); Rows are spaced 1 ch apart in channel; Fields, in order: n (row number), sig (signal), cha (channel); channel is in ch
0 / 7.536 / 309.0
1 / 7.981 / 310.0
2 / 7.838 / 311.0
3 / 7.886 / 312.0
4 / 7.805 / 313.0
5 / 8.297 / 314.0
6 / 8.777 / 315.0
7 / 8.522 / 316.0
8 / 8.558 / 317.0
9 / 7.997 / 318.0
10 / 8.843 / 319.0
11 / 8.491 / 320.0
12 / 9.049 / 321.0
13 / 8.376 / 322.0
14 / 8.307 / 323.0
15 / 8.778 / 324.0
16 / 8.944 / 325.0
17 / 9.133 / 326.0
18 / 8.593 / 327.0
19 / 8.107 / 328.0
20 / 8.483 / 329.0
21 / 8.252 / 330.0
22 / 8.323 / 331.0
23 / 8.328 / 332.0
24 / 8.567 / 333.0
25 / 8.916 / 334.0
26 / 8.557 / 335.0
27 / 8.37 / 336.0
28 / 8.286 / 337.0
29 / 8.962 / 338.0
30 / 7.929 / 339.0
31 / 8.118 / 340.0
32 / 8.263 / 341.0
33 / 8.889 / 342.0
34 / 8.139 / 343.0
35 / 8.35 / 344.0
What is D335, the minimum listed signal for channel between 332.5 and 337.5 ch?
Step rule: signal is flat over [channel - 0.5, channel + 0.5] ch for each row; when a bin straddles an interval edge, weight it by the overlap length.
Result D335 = 8.286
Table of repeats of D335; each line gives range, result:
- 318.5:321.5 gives 8.491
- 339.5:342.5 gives 8.118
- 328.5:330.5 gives 8.252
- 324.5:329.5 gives 8.107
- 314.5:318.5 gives 7.997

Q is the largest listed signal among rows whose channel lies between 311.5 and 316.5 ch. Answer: 8.777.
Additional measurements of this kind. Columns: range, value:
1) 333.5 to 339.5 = 8.962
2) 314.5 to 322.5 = 9.049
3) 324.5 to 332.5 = 9.133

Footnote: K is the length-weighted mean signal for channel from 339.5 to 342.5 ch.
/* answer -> 8.42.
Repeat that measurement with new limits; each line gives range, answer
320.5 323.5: 8.58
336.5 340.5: 8.32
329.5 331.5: 8.29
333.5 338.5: 8.62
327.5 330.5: 8.28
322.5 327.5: 8.75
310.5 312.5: 7.86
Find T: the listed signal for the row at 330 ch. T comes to 8.252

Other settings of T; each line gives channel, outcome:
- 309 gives 7.536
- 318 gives 7.997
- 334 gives 8.916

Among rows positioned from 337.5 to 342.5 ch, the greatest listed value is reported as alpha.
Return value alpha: 8.962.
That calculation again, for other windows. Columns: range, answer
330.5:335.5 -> 8.916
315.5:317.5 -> 8.558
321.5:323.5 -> 8.376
